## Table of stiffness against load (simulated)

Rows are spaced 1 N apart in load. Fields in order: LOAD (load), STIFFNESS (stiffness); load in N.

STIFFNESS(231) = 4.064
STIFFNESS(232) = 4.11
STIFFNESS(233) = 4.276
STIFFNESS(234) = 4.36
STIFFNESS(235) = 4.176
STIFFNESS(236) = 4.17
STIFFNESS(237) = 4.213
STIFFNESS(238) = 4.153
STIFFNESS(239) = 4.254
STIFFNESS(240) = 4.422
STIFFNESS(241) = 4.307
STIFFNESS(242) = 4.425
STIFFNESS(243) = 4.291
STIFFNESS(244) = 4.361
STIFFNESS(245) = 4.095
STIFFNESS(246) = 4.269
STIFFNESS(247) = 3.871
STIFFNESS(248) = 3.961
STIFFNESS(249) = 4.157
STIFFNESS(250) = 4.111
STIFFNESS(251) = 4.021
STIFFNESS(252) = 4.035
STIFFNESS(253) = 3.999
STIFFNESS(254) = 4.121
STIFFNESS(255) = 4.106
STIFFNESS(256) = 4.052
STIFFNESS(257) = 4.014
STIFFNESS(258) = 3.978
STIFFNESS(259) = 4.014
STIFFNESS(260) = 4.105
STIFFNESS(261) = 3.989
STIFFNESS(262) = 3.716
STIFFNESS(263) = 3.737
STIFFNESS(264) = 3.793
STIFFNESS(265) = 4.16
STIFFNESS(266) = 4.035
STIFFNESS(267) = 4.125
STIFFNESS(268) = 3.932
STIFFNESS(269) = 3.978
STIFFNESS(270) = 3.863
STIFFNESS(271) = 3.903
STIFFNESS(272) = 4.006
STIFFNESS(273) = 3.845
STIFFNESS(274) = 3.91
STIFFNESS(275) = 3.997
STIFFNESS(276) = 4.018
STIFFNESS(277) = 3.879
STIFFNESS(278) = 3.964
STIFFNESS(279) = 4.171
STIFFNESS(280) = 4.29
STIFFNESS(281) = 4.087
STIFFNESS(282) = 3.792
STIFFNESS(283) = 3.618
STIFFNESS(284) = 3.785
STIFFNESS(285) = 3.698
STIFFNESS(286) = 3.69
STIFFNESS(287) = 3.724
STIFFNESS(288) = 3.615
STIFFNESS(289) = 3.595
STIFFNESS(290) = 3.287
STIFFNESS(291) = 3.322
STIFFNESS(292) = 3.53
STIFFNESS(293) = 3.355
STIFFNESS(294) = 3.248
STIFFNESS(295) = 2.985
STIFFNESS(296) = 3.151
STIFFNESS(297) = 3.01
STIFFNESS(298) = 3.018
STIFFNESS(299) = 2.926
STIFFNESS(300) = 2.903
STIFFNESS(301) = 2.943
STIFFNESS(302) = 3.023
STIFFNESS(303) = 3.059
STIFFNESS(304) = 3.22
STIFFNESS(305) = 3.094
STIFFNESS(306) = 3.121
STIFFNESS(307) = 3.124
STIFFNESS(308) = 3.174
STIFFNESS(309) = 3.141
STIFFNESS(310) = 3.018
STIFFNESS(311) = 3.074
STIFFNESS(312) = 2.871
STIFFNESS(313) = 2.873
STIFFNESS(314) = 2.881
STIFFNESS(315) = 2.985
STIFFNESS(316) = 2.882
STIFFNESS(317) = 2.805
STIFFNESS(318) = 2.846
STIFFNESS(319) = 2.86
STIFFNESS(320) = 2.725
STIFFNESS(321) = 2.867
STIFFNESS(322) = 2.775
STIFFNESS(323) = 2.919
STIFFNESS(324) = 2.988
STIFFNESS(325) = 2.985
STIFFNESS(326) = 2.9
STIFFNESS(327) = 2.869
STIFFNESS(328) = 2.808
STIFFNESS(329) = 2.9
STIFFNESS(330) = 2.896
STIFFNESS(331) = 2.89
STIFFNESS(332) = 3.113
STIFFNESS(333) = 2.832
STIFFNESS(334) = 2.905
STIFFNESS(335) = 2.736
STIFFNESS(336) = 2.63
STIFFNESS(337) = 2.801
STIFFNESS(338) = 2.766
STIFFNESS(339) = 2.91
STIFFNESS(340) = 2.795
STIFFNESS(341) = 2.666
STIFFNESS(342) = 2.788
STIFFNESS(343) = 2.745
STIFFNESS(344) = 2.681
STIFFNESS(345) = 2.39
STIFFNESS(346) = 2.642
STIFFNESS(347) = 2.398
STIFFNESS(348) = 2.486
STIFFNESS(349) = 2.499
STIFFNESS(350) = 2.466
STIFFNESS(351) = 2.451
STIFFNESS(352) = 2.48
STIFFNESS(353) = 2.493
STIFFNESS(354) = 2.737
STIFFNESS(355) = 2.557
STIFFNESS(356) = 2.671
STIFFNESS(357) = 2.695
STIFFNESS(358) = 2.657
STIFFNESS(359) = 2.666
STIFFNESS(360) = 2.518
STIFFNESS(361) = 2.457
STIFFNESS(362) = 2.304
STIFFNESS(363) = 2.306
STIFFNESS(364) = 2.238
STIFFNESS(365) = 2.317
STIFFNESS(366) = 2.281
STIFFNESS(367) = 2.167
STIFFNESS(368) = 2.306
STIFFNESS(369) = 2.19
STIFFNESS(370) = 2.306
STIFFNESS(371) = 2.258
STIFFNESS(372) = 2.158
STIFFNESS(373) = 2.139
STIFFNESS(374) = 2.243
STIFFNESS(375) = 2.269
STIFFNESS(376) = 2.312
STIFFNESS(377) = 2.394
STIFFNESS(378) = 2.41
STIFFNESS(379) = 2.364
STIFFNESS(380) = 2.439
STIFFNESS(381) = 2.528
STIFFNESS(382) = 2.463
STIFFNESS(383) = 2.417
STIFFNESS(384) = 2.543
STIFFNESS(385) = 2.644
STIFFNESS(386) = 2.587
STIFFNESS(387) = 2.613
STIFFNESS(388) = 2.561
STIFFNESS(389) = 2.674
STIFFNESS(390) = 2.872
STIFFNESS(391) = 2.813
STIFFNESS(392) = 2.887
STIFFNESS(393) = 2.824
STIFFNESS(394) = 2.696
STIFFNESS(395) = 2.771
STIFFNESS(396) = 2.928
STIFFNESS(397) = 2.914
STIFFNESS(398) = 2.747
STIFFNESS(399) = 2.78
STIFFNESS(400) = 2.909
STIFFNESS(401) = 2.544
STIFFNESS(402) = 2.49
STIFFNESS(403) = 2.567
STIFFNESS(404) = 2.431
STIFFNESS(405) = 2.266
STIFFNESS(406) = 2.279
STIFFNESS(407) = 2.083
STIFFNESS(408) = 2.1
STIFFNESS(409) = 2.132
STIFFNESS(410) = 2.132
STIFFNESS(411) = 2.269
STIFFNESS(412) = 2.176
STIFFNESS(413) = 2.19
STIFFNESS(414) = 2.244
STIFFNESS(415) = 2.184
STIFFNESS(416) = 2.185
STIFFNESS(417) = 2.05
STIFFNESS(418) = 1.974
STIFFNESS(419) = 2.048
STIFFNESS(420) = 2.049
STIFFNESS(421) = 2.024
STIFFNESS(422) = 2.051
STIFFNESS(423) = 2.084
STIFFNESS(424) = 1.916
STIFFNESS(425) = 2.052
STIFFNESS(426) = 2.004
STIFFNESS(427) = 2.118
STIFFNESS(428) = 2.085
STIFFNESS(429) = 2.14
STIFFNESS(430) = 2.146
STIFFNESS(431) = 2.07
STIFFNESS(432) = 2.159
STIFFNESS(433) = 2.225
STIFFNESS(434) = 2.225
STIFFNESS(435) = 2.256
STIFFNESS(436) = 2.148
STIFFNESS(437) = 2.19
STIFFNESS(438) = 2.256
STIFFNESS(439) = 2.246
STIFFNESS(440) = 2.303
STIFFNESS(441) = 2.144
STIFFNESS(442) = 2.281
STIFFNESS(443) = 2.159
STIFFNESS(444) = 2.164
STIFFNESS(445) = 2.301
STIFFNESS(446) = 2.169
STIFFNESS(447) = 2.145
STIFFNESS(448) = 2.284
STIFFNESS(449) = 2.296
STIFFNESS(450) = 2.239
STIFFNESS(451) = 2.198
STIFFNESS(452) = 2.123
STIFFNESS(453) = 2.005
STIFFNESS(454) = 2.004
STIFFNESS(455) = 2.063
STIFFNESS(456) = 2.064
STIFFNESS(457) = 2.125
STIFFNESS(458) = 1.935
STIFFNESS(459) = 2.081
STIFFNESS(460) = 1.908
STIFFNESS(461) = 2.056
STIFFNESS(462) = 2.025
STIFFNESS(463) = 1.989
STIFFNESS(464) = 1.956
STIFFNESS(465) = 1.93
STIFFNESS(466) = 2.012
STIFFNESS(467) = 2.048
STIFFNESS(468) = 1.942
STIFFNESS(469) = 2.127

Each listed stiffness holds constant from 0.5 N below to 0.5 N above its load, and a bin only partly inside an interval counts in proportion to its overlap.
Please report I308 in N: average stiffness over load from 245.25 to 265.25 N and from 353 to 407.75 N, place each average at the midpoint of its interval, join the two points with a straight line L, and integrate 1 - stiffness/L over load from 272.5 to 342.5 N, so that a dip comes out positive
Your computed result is 4.3 N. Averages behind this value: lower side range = 4.01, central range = 3.18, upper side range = 2.5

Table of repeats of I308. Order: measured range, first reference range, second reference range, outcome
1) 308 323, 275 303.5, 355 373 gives 0.9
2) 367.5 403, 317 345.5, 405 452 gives -1.4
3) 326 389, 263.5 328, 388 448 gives 6.4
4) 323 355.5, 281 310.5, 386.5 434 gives 2.3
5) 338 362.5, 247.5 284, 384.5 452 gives 3.8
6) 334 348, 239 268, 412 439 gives 1.8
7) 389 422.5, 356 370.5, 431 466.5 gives -2.2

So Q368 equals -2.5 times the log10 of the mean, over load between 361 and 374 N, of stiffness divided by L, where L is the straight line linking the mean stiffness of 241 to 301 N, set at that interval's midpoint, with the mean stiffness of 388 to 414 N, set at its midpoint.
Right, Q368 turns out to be 0.260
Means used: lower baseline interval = 3.82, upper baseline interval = 2.53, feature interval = 2.26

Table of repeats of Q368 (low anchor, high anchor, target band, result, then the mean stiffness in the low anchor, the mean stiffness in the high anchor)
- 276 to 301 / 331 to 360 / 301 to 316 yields 0.06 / 3.52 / 2.67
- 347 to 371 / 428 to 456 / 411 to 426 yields 0.08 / 2.44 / 2.18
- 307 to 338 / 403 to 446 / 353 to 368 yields 0.07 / 2.9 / 2.16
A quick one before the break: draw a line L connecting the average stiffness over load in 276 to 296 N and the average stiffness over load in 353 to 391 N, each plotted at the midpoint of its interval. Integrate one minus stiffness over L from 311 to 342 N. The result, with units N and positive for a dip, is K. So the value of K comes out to 2.3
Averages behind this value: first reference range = 3.66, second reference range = 2.45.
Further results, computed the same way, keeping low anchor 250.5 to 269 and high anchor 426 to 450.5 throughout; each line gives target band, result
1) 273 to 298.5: 0.7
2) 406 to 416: 1.2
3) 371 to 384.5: 2.1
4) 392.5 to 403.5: -0.6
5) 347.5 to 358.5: 1.8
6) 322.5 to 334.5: 1.4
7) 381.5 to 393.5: 0.2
